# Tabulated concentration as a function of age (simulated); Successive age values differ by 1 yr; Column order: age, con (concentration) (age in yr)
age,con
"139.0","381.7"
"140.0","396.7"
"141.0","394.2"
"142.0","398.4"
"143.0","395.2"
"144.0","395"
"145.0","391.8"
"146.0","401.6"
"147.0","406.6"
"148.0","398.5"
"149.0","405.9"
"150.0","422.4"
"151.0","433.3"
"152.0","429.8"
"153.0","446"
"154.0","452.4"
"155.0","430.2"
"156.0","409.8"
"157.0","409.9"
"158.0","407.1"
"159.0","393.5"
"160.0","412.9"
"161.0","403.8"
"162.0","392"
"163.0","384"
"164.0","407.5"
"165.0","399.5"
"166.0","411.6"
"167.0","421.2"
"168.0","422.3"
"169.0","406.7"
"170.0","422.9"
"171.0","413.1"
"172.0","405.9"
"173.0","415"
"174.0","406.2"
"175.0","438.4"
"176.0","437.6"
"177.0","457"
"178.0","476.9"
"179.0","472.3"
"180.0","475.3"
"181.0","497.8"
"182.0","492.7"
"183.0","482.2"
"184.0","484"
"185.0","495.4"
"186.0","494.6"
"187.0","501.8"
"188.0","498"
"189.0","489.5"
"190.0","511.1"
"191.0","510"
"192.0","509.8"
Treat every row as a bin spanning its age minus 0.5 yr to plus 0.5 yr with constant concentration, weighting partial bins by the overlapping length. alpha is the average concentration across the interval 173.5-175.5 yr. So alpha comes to 422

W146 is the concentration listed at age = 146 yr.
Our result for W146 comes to 401.6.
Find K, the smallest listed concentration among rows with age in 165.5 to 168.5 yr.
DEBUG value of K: 411.6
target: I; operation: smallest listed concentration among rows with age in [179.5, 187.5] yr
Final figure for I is 475.3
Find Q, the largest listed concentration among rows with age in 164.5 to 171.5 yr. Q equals 422.9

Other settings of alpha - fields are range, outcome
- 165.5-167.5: 416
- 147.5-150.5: 409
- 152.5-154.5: 449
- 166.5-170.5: 418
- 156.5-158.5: 408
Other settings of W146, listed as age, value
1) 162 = 392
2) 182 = 492.7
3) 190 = 511.1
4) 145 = 391.8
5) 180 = 475.3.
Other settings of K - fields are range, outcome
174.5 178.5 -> 437.6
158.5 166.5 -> 384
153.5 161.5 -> 393.5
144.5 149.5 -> 391.8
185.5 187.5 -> 494.6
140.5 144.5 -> 394.2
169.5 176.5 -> 405.9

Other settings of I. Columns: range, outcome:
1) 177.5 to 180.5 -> 472.3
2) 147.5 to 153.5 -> 398.5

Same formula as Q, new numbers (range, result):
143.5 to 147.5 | 406.6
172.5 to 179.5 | 476.9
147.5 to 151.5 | 433.3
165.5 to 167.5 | 421.2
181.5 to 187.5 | 501.8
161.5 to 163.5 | 392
